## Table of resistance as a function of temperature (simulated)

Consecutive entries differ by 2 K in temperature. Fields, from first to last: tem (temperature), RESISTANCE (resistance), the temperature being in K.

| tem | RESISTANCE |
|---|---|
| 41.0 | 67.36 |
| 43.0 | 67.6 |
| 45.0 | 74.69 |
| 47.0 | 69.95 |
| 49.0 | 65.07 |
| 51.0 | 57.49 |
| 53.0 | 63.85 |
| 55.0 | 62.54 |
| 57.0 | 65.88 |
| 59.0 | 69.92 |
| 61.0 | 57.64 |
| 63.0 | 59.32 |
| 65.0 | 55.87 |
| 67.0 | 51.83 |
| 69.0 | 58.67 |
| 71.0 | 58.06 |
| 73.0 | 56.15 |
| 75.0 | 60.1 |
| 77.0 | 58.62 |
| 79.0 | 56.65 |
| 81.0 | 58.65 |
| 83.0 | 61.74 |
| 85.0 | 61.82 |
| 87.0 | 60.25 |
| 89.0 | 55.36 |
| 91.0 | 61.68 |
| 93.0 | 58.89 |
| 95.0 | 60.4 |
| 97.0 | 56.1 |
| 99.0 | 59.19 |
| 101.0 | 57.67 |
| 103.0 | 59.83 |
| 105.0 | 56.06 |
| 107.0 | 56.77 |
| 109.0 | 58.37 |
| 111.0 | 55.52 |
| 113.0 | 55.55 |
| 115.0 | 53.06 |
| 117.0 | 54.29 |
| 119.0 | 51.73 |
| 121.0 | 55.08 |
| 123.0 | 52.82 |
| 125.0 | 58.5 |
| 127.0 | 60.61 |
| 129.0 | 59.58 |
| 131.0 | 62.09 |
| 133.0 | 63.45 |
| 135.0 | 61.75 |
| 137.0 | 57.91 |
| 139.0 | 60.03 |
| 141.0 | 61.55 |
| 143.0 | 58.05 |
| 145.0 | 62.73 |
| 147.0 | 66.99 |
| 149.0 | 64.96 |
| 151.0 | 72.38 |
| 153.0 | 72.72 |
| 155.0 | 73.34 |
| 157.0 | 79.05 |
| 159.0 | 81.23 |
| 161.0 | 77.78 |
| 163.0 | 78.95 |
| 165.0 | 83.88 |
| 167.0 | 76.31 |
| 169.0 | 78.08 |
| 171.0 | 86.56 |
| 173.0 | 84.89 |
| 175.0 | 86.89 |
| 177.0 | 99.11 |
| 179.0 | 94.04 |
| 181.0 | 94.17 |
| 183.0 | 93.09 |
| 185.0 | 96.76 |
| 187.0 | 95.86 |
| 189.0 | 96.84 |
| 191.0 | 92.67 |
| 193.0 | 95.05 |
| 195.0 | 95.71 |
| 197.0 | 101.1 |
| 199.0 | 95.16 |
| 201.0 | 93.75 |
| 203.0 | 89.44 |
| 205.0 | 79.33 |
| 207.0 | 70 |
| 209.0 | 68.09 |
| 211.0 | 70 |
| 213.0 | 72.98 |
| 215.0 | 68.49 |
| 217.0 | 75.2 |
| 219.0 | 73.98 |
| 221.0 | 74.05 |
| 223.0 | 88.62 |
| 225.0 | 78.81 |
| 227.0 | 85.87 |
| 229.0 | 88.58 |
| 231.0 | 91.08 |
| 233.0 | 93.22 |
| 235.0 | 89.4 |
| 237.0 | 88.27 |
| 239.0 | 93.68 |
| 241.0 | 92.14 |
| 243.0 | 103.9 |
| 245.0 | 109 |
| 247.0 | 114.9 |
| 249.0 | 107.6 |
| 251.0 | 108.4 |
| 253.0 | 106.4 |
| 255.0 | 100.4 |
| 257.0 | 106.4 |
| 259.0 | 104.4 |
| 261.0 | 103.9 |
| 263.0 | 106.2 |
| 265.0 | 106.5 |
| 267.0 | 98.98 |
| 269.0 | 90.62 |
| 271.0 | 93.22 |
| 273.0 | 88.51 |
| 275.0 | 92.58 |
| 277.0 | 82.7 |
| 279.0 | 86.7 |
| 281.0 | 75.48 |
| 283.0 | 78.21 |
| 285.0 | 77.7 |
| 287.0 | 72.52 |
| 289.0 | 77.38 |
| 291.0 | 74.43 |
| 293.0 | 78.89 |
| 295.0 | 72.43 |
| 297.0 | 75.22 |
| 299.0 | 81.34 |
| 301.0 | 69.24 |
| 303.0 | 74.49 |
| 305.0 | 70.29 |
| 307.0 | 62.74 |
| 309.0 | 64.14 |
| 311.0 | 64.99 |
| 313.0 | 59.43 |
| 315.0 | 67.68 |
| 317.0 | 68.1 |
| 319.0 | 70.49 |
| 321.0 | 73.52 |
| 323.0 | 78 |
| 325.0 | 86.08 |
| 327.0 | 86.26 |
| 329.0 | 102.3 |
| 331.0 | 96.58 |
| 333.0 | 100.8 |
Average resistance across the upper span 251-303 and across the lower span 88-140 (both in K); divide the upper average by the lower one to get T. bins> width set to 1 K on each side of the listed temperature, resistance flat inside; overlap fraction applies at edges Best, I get 1.5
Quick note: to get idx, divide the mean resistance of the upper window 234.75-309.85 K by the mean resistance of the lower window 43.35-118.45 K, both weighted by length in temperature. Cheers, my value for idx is 1.49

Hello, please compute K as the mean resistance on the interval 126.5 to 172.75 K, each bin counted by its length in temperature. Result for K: 69.9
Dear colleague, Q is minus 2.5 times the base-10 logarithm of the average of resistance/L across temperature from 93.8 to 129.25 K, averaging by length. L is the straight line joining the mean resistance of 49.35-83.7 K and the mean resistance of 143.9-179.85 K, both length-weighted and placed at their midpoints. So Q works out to 0.207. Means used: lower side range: 59.7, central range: 56.7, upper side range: 78.8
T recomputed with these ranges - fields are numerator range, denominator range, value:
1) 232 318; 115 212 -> 1.14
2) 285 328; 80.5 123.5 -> 1.27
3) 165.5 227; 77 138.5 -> 1.47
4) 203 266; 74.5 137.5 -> 1.56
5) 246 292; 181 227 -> 1.10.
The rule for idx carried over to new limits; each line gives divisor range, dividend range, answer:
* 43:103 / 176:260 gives 1.51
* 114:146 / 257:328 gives 1.38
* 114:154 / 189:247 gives 1.44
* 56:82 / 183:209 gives 1.54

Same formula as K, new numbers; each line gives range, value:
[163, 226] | 85.3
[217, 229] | 80.5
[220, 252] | 94.2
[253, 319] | 82.3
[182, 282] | 91.5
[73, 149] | 58.7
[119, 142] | 59.1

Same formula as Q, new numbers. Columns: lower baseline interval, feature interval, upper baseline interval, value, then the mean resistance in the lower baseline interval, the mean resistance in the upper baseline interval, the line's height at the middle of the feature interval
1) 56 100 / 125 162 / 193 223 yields 0.07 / 59.2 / 81.3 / 70.3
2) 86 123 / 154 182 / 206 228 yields -0.24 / 56.9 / 75.1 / 67.2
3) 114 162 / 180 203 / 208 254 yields -0.22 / 63.4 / 88.8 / 78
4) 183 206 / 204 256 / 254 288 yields 0.06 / 93.8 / 92.1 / 93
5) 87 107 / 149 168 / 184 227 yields -0.05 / 58.4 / 84.4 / 73.1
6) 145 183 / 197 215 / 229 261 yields 0.13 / 80.5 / 100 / 90.8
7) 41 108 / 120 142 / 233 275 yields 0.22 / 60.5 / 100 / 73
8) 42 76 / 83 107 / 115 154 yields 0.05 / 62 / 60.7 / 61.4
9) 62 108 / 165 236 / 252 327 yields -0.20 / 58.2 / 82.2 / 71.8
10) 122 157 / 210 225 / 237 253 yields 0.23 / 63.4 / 103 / 92.9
